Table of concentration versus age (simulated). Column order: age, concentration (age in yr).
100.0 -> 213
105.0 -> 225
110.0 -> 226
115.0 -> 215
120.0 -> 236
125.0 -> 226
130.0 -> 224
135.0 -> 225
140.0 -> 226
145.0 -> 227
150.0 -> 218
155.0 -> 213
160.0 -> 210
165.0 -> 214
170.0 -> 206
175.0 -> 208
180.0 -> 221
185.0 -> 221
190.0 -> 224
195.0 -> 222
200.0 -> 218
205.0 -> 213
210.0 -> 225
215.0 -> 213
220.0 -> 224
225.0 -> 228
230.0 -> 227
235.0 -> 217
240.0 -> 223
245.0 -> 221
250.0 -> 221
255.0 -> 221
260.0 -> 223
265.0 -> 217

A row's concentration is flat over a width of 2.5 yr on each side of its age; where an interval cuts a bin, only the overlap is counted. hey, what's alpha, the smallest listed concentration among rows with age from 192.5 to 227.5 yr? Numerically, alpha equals 213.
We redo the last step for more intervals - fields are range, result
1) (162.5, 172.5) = 206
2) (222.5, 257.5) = 217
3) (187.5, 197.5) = 222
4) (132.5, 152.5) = 218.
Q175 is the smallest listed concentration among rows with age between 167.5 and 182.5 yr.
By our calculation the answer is 206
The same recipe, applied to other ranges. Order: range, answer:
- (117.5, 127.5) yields 226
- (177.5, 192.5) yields 221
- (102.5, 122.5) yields 215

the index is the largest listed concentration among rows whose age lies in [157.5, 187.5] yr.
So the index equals 221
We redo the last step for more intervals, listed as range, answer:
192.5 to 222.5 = 225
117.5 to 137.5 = 236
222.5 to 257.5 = 228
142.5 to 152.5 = 227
